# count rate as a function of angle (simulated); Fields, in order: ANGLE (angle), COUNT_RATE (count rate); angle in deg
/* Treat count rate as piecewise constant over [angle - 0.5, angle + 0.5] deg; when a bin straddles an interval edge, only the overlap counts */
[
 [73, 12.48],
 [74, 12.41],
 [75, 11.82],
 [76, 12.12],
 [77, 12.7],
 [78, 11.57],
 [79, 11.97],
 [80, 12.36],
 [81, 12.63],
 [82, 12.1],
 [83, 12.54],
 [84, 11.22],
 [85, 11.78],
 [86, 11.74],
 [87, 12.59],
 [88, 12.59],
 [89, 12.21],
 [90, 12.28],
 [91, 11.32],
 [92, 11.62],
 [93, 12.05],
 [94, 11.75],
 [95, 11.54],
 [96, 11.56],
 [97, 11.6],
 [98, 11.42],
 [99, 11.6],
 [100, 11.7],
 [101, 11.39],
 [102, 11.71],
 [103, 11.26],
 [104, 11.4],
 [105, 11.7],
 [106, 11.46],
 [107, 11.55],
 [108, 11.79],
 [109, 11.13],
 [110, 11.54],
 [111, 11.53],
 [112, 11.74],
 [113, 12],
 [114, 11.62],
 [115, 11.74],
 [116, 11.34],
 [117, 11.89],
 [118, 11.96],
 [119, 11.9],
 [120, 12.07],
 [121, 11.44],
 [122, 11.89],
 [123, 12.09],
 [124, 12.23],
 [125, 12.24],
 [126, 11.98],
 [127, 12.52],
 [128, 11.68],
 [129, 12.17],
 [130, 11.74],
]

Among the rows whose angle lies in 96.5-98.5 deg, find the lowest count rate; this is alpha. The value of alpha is 11.42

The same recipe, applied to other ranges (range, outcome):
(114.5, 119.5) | 11.34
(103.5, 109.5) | 11.13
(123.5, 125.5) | 12.23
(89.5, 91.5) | 11.32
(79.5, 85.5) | 11.22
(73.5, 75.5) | 11.82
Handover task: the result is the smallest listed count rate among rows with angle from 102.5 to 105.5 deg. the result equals 11.26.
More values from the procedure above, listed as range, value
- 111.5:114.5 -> 11.62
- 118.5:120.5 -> 11.9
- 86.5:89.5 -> 12.21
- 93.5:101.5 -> 11.39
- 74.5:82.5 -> 11.57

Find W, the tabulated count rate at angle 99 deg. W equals 11.6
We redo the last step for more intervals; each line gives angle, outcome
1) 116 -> 11.34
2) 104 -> 11.4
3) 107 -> 11.55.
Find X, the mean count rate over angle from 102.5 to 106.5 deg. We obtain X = 11.5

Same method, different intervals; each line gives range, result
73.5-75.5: 12.1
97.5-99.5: 11.5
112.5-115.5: 11.8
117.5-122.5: 11.9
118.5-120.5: 12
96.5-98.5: 11.5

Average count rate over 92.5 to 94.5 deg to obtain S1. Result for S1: 11.9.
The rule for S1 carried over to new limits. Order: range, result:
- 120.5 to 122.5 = 11.7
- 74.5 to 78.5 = 12.1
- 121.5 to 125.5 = 12.1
